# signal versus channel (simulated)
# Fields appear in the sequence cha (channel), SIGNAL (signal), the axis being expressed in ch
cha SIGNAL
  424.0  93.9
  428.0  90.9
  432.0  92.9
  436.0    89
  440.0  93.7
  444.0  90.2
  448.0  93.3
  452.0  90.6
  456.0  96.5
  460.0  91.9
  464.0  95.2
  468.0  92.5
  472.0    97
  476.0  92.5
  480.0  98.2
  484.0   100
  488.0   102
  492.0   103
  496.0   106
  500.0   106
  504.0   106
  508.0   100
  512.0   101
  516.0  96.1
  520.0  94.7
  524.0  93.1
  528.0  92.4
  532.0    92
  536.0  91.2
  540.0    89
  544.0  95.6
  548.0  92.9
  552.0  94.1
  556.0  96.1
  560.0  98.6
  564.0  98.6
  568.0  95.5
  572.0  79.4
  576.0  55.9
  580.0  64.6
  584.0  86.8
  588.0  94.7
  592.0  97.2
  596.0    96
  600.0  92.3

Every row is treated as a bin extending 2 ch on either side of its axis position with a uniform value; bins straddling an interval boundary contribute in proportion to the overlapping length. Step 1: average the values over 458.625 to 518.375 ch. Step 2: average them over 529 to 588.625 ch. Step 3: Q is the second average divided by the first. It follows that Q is 0.9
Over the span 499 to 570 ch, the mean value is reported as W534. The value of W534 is 96.1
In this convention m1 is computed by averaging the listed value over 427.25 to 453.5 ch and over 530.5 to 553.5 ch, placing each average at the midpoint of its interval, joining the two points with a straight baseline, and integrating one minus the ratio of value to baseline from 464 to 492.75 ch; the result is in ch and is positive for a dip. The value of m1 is -1.7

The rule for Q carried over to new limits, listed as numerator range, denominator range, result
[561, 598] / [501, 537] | 0.89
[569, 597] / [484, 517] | 0.80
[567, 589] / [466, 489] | 0.81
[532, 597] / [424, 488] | 0.95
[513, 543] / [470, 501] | 0.93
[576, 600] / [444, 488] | 0.90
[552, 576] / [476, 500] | 0.89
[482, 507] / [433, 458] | 1.12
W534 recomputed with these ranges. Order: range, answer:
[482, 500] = 103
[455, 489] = 96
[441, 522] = 97.6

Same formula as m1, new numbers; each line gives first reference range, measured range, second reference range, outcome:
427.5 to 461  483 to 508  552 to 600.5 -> -3.6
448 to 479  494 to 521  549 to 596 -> -3.0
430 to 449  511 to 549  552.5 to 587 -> -2.8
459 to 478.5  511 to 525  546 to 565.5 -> -0.1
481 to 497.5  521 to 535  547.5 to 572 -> 0.8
